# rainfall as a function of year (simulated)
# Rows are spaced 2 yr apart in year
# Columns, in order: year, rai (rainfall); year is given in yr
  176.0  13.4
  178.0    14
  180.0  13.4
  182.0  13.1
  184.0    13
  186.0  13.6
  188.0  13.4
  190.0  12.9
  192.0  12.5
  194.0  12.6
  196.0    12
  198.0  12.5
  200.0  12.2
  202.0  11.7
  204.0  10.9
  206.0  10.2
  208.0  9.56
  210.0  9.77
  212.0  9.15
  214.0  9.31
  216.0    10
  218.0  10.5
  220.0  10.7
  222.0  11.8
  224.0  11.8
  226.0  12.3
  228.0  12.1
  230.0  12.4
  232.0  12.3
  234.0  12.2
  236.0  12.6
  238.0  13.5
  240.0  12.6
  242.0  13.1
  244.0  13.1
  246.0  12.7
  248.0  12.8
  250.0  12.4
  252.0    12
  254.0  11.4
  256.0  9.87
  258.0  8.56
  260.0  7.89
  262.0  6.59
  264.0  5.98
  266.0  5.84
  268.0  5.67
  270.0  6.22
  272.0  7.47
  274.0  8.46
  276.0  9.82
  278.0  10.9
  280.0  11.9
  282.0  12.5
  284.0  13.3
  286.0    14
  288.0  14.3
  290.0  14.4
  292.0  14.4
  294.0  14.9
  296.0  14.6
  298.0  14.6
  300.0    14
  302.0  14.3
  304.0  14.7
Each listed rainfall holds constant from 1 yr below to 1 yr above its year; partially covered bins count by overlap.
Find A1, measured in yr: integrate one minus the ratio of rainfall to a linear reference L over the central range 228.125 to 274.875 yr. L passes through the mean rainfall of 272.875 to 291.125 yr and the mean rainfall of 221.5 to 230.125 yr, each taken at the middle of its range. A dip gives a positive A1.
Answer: 7.0 yr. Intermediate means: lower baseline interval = 12.1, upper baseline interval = 12.2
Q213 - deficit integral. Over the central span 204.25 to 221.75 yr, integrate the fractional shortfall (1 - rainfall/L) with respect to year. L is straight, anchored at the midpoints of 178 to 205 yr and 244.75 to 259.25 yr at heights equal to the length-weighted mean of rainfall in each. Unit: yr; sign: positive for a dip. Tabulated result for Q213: 3.1 yr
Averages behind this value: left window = 12.7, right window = 11.4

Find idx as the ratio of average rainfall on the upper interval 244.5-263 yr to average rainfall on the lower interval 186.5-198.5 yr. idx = 0.83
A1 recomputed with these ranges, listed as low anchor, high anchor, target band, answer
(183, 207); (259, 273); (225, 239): -4.9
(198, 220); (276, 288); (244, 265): 2.7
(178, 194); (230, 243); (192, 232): 5.3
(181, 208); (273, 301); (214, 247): 1.4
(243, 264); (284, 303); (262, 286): 6.8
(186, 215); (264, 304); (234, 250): -1.9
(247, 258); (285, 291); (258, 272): 6.5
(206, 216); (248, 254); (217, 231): -1.7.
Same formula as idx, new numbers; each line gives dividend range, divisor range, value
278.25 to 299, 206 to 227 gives 1.32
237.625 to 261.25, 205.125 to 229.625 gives 1.09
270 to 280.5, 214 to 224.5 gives 0.86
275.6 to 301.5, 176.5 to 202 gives 1.04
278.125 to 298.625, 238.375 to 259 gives 1.16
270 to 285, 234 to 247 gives 0.80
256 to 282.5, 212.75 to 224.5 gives 0.78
